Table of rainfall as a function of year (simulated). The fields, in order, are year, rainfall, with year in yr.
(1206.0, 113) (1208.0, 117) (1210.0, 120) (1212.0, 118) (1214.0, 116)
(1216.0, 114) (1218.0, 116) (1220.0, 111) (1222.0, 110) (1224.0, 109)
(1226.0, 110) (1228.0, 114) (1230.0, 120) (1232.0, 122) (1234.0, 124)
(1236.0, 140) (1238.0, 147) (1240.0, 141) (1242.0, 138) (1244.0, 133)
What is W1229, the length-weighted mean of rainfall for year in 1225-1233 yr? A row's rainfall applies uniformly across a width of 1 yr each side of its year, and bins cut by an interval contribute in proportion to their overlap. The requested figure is 116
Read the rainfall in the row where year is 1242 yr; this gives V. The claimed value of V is 138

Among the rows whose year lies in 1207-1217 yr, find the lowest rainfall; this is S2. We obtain 114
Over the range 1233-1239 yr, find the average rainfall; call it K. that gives 137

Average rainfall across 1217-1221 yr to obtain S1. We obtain 114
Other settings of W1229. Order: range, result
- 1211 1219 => 116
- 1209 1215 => 118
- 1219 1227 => 110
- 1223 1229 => 111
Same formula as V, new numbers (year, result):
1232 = 122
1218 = 116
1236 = 140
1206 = 113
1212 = 118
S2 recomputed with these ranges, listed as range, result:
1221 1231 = 109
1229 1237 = 120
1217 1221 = 111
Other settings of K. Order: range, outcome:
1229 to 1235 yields 122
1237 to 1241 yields 144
